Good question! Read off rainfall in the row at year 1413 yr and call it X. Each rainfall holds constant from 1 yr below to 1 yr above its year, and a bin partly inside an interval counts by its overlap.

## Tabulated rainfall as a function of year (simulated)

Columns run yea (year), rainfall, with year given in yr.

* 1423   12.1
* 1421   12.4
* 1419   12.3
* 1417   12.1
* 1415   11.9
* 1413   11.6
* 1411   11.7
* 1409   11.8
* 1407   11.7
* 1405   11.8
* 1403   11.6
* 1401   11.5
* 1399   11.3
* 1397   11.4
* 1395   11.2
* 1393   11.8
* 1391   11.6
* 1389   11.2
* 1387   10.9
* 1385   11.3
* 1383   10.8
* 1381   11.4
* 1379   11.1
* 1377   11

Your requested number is 11.6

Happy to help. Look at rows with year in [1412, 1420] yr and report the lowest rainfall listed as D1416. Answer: 11.6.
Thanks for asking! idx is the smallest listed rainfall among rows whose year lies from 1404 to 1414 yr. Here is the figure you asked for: 11.6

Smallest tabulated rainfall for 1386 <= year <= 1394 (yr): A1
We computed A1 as 10.9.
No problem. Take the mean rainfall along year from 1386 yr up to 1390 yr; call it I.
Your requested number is 11.1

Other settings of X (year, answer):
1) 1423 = 12.1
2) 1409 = 11.8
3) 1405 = 11.8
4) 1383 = 10.8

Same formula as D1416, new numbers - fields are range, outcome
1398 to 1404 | 11.3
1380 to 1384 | 10.8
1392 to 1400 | 11.2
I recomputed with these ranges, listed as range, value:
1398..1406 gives 11.6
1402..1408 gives 11.7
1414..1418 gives 12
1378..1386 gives 11.2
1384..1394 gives 11.4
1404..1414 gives 11.7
